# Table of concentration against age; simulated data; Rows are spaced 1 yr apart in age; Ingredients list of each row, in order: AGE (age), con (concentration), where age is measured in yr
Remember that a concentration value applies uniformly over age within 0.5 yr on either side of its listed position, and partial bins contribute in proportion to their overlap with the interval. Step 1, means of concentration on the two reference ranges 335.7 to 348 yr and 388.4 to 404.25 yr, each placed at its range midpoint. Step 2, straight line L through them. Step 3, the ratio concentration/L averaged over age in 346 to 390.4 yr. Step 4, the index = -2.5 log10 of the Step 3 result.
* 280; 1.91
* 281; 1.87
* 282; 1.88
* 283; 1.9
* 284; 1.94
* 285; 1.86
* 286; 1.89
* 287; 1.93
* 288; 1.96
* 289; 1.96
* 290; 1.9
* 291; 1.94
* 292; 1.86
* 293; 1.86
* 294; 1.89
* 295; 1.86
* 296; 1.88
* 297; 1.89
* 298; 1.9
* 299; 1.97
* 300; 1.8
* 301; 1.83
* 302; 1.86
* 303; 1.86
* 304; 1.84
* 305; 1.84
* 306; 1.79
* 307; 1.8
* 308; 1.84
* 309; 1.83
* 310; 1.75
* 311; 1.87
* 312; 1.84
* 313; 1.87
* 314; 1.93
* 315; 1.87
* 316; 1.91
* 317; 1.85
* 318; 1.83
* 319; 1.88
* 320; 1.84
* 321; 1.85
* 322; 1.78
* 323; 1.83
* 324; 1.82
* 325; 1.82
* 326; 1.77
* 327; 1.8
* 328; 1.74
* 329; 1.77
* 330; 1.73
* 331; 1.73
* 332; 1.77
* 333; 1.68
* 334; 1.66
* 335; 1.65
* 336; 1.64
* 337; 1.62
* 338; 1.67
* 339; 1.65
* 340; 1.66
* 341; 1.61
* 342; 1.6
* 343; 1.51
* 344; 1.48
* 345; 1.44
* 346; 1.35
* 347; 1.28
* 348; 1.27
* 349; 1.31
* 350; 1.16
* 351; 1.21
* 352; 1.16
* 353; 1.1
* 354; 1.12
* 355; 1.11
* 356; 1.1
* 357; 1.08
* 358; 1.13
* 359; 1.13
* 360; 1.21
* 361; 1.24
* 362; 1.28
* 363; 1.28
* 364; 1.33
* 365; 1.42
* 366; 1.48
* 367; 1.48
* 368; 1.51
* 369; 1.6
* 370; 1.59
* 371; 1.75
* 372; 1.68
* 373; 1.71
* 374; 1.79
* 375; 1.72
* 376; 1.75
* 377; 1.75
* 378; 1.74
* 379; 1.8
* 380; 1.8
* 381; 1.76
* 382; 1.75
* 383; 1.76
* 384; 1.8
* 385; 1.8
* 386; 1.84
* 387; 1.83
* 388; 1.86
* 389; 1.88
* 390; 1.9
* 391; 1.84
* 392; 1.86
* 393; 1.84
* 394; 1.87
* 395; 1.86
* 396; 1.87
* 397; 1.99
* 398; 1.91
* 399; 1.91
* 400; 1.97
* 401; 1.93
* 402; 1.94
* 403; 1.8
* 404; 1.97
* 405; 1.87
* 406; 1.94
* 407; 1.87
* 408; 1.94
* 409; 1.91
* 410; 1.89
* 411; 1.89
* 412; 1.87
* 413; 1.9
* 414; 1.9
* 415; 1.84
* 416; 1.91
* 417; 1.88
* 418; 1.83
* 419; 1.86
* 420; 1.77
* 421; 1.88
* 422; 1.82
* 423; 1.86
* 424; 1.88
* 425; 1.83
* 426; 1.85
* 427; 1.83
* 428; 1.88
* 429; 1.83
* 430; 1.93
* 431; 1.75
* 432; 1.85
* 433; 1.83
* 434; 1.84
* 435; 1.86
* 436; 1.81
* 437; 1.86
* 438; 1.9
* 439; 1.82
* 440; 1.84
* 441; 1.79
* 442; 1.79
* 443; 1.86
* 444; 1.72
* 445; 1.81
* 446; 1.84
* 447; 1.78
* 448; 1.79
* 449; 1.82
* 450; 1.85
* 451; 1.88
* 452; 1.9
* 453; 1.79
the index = 0.144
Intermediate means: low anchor 1.53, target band 1.5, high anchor 1.89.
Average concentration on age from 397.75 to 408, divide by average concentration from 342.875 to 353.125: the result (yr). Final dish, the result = 1.47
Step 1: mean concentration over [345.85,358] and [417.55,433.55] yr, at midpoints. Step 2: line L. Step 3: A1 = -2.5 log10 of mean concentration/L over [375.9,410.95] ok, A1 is -0.20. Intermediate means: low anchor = 1.18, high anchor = 1.84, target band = 1.86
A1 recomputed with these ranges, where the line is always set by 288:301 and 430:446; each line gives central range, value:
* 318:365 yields 0.24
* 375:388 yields 0.04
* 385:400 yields -0.02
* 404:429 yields -0.02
